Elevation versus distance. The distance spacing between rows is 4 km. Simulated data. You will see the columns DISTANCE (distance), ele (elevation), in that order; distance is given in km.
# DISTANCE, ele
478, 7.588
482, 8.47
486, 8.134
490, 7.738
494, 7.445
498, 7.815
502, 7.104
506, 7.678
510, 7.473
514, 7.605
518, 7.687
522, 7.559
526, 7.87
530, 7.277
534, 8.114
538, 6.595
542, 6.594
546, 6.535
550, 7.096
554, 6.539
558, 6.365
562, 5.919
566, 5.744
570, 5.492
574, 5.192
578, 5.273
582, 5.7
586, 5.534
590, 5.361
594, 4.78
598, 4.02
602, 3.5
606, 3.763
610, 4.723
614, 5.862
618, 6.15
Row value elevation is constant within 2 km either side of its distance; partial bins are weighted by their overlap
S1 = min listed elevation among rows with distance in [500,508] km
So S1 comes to 7.104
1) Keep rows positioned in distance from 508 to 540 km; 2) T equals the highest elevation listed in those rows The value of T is 8.114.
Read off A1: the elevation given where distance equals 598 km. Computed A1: 4.02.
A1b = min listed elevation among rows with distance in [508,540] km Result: 6.595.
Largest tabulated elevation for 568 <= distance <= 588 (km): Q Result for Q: 5.7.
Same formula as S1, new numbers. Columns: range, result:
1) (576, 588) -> 5.273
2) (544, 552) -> 6.535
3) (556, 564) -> 5.919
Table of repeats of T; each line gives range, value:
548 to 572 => 7.096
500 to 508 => 7.678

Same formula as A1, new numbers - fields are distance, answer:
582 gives 5.7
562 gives 5.919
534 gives 8.114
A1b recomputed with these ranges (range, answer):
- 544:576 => 5.192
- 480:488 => 8.134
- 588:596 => 4.78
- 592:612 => 3.5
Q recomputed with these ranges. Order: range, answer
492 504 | 7.815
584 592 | 5.534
